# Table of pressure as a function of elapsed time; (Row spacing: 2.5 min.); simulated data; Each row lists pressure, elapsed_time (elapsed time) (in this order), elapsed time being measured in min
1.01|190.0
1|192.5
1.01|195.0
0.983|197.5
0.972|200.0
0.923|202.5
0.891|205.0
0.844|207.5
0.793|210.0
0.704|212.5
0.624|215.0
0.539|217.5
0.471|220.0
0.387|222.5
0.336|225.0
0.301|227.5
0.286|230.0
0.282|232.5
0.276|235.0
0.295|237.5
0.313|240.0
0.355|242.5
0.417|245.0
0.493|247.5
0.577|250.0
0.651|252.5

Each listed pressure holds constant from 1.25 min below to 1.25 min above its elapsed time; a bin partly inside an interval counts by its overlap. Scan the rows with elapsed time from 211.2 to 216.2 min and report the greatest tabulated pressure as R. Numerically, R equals 0.704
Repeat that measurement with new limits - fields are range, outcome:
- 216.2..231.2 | 0.539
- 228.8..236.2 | 0.286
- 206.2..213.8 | 0.844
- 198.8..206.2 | 0.972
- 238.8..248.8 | 0.493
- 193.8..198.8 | 1.01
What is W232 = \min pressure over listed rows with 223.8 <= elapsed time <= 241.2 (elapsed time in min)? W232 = 0.276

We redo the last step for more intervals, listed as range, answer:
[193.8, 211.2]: 0.793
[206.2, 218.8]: 0.539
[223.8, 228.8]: 0.301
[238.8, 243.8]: 0.313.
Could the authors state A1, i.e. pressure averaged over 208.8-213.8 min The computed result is 0.747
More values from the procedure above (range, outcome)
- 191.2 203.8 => 0.977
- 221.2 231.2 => 0.328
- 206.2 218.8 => 0.701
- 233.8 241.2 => 0.295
